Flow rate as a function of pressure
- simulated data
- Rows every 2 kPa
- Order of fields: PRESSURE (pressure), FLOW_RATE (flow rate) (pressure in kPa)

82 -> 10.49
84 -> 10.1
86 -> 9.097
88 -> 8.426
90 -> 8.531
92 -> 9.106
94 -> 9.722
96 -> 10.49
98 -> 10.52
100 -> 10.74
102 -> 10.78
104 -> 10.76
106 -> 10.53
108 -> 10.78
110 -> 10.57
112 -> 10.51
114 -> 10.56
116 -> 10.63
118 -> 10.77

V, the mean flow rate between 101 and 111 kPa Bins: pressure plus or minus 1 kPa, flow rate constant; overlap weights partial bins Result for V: 10.7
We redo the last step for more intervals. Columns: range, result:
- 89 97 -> 9.46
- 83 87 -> 9.6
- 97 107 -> 10.7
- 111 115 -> 10.5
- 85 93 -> 8.79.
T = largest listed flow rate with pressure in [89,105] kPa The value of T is 10.78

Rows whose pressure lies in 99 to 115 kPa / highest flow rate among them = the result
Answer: 10.78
